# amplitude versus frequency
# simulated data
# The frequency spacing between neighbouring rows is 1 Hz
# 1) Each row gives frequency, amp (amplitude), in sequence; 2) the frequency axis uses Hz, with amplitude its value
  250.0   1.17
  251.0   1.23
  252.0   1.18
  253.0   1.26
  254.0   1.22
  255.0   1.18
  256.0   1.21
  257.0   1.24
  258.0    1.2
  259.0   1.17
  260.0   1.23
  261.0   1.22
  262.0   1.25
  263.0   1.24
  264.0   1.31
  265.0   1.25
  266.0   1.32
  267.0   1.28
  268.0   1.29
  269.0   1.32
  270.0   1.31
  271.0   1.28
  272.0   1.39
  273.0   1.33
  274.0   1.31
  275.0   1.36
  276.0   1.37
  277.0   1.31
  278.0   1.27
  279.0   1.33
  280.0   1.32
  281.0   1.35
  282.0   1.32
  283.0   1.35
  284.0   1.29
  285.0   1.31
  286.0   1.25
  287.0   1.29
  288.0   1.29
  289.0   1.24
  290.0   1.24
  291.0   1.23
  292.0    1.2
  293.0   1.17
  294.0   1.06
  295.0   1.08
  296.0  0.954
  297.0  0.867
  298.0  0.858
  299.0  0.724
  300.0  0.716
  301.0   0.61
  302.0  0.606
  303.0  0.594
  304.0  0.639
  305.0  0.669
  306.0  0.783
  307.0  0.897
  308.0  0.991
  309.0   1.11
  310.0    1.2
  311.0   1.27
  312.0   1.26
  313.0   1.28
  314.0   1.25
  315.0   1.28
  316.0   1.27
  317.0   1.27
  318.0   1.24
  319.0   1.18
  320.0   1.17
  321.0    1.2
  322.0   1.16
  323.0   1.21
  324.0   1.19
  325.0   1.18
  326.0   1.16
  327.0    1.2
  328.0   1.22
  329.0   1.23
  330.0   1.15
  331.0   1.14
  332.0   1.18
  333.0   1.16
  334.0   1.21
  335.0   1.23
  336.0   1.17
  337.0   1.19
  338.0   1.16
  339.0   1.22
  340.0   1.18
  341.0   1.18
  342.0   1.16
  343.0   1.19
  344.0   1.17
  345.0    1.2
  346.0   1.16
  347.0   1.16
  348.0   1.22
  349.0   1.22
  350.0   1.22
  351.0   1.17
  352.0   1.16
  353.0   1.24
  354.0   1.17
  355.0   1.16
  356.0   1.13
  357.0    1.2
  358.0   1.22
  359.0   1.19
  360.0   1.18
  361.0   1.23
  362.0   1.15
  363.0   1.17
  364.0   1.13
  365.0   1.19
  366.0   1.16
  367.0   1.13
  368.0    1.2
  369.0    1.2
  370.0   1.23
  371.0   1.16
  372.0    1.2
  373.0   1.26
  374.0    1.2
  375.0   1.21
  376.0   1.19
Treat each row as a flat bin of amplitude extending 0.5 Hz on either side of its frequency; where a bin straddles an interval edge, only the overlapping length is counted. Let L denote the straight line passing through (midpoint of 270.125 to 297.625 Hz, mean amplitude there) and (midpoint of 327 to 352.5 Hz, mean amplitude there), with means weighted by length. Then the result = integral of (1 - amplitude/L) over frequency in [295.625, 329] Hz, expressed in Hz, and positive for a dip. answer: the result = 4.82 Hz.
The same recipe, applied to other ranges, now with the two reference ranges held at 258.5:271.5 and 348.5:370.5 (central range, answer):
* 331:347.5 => 0.28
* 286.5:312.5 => 5.35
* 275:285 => -0.56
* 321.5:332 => 0.25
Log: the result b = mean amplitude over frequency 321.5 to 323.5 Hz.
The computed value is 1.19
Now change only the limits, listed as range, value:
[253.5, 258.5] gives 1.21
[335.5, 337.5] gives 1.18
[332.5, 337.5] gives 1.19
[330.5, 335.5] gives 1.18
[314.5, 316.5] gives 1.27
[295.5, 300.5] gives 0.824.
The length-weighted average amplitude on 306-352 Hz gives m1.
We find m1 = 1.18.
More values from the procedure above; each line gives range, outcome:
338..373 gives 1.18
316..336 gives 1.19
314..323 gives 1.22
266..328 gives 1.15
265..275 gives 1.31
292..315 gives 0.949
